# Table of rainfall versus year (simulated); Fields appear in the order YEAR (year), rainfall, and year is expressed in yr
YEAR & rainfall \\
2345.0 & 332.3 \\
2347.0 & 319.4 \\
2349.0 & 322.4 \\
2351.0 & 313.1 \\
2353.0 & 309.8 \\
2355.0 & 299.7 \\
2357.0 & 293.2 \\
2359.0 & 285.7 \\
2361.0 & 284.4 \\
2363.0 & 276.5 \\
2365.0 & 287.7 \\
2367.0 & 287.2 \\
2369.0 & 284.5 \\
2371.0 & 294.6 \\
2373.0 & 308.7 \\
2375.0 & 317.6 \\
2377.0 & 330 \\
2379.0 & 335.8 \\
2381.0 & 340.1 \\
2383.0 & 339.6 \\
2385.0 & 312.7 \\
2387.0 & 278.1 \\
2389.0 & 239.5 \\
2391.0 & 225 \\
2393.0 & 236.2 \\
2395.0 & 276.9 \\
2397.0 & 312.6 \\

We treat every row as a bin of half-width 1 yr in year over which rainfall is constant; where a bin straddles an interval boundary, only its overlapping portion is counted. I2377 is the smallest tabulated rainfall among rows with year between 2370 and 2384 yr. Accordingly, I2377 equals 294.6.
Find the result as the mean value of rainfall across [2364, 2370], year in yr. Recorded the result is 286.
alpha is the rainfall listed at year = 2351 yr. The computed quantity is 313.1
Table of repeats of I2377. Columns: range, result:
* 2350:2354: 309.8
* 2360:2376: 276.5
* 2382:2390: 239.5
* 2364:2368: 287.2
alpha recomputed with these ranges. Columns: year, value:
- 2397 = 312.6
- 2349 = 322.4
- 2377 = 330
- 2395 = 276.9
